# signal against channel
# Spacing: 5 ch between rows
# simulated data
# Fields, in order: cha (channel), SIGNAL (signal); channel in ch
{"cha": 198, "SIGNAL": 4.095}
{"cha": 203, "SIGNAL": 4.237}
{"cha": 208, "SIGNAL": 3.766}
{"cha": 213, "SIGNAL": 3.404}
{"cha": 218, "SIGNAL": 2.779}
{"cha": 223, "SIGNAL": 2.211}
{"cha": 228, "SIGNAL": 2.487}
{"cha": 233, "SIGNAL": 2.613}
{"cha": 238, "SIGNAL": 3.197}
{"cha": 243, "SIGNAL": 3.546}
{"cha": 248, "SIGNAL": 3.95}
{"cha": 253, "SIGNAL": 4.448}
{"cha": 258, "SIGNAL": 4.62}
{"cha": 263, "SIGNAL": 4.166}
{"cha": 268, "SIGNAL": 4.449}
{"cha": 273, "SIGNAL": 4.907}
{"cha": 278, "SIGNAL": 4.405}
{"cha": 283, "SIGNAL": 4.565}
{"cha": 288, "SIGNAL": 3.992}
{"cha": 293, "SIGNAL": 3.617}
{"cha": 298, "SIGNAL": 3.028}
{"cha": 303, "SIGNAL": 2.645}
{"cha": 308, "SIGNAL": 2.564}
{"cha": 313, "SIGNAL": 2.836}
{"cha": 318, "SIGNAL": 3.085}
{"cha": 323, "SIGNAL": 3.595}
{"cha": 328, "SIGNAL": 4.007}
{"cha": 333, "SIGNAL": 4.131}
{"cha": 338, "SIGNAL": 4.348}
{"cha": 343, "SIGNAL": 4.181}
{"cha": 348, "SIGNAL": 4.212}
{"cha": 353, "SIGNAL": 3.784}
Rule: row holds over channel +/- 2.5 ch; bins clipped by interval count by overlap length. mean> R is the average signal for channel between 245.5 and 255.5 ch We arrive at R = 4.2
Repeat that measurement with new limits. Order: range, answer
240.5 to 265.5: 4.15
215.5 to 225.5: 2.5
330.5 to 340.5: 4.24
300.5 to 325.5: 2.94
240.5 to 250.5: 3.75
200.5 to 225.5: 3.28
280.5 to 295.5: 4.06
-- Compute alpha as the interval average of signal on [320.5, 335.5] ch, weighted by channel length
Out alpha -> 3.91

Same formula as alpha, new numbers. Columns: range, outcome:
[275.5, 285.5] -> 4.49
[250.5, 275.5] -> 4.52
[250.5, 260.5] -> 4.53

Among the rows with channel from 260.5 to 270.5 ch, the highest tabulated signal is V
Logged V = 4.449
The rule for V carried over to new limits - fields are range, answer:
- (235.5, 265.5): 4.62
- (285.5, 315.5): 3.992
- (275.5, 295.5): 4.565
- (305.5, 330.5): 4.007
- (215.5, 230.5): 2.779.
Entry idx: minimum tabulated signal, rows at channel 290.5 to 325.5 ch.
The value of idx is 2.564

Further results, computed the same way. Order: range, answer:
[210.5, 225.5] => 2.211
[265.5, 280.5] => 4.405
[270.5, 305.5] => 2.645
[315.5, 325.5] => 3.085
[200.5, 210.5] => 3.766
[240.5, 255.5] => 3.546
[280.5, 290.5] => 3.992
